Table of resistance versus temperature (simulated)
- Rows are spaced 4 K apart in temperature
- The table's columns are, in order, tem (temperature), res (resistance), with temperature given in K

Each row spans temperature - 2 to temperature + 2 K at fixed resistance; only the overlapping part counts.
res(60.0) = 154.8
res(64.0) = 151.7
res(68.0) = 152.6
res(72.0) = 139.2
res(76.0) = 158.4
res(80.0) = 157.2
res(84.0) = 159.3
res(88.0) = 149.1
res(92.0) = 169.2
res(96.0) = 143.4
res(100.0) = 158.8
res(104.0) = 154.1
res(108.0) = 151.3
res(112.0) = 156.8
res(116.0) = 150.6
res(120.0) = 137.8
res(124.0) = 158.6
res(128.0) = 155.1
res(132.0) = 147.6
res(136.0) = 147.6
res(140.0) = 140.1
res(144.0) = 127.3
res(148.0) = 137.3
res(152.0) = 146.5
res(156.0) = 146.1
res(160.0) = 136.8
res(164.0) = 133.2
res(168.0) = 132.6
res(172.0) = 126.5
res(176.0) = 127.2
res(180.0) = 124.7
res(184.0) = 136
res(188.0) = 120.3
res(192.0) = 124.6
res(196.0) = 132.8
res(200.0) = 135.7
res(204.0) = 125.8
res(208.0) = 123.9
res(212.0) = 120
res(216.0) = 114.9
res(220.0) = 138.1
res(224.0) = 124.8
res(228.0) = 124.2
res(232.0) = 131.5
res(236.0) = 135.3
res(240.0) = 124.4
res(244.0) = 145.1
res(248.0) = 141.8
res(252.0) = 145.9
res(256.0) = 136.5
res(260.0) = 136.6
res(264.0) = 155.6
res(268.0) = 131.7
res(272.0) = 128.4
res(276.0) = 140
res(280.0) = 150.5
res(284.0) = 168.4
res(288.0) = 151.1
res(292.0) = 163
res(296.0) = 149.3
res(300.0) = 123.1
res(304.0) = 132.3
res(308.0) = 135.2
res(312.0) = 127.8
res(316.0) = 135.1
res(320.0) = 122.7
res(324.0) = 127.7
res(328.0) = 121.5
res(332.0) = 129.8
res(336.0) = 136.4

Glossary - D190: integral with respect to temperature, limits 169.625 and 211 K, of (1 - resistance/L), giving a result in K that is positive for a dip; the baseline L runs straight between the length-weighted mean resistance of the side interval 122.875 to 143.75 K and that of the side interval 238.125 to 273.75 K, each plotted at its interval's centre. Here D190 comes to 4.5 K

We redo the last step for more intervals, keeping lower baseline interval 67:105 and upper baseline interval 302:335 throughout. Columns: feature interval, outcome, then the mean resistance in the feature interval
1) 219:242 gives 1.5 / 129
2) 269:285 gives -1.3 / 145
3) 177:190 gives 1.5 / 127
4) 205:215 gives 1.4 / 122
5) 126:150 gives 1.0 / 142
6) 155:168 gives 0.8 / 137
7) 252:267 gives -0.8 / 143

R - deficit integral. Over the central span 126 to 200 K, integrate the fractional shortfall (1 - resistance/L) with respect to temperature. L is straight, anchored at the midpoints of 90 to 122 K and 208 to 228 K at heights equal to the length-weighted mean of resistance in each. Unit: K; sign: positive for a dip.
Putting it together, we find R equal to 1.4 K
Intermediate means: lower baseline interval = 153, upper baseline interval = 124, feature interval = 136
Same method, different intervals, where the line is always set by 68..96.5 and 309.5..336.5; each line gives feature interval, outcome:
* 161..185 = 2.39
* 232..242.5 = 0.51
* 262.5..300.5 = -4.03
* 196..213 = 1.64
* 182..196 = 1.46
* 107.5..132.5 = -0.20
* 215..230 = 1.40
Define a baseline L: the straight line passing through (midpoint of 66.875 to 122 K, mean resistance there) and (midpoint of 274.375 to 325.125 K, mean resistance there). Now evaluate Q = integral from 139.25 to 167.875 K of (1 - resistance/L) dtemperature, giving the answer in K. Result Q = 2.2 K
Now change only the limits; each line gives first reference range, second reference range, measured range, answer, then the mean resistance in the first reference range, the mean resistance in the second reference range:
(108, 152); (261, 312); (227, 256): 1.6 K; 146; 143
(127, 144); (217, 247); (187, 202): 0.9 K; 145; 132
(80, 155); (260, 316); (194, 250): 5.9 K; 150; 142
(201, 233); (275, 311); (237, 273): -0.8 K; 126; 146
